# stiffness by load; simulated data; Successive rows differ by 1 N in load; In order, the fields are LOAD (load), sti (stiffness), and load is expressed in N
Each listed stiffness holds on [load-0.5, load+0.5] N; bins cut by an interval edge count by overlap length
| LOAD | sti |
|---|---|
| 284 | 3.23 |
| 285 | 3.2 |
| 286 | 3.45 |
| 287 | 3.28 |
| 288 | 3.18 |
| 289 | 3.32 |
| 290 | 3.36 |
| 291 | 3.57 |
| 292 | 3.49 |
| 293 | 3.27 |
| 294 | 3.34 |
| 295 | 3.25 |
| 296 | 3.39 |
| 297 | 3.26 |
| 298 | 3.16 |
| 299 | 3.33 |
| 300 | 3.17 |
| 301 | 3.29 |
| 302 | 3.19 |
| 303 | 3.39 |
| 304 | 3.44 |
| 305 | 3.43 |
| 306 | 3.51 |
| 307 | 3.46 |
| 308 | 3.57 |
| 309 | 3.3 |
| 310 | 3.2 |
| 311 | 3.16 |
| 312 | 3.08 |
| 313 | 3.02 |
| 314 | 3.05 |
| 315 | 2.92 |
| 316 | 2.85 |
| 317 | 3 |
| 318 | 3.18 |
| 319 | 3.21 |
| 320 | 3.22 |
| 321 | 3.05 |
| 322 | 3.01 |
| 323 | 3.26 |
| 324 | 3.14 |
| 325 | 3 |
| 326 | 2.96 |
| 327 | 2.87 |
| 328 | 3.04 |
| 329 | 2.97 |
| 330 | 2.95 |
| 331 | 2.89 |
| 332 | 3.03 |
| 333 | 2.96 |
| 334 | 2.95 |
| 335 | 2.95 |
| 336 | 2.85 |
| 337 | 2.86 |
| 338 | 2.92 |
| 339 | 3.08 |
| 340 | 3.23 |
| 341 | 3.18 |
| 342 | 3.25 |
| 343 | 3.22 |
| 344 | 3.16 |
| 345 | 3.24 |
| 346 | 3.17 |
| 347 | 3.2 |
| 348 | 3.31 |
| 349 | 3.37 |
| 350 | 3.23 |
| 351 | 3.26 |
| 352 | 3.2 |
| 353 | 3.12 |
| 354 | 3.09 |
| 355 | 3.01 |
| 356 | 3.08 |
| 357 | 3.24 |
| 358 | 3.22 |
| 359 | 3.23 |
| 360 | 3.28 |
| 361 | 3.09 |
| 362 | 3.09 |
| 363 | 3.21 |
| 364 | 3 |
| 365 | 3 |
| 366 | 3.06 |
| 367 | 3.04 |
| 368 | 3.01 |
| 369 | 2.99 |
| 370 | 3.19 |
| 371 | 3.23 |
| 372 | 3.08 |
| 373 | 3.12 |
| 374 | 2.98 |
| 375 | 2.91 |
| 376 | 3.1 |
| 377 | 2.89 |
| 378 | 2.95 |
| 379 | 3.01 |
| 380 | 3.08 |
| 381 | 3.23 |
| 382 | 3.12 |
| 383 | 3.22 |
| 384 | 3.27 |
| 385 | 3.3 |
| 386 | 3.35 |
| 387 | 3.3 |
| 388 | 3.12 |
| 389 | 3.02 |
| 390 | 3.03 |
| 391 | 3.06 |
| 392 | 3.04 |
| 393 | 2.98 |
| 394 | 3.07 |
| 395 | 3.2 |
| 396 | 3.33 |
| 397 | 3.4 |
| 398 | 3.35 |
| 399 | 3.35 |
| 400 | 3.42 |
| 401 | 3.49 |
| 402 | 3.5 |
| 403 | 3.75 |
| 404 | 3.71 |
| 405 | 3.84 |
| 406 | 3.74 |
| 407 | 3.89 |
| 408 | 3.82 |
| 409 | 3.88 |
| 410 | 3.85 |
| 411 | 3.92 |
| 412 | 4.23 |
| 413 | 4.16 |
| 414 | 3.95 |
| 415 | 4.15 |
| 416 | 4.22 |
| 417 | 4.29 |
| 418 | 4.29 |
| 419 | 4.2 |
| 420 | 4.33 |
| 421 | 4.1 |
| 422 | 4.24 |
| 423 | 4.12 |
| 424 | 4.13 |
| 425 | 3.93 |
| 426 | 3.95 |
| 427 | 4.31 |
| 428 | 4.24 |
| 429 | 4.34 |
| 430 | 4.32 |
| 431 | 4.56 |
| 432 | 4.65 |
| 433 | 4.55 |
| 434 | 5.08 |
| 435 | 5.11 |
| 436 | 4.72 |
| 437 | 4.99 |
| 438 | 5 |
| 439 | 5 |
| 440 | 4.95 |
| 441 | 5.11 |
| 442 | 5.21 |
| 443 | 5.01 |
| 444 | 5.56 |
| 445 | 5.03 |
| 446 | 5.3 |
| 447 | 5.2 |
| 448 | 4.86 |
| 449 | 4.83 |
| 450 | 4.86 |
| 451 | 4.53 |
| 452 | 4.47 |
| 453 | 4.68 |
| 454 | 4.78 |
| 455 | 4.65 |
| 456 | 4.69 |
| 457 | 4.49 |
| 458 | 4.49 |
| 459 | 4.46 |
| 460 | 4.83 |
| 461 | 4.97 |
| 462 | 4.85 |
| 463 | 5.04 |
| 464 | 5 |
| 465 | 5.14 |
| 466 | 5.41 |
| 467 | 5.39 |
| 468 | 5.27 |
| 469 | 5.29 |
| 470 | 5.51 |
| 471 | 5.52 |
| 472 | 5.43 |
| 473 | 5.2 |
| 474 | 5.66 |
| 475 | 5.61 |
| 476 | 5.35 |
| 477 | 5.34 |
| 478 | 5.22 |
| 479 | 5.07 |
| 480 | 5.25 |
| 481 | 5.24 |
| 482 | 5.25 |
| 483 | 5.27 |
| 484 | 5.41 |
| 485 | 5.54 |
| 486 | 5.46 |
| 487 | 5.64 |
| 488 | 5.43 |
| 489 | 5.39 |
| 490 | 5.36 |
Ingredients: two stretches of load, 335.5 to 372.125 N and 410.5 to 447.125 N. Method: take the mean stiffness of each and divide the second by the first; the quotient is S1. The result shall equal 1.45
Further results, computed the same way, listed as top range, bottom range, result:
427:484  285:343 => 1.58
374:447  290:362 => 1.24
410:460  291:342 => 1.45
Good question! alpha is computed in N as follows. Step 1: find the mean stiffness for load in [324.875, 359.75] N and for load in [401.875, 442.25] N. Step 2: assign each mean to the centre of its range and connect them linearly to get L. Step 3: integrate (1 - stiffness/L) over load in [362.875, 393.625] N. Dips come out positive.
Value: 4.6 N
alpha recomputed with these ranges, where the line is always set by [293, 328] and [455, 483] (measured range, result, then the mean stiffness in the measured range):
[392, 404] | 2.6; 3.35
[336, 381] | 7.9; 3.12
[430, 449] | -0.8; 4.97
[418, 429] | 1.0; 4.17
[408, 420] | 1.0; 4.1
